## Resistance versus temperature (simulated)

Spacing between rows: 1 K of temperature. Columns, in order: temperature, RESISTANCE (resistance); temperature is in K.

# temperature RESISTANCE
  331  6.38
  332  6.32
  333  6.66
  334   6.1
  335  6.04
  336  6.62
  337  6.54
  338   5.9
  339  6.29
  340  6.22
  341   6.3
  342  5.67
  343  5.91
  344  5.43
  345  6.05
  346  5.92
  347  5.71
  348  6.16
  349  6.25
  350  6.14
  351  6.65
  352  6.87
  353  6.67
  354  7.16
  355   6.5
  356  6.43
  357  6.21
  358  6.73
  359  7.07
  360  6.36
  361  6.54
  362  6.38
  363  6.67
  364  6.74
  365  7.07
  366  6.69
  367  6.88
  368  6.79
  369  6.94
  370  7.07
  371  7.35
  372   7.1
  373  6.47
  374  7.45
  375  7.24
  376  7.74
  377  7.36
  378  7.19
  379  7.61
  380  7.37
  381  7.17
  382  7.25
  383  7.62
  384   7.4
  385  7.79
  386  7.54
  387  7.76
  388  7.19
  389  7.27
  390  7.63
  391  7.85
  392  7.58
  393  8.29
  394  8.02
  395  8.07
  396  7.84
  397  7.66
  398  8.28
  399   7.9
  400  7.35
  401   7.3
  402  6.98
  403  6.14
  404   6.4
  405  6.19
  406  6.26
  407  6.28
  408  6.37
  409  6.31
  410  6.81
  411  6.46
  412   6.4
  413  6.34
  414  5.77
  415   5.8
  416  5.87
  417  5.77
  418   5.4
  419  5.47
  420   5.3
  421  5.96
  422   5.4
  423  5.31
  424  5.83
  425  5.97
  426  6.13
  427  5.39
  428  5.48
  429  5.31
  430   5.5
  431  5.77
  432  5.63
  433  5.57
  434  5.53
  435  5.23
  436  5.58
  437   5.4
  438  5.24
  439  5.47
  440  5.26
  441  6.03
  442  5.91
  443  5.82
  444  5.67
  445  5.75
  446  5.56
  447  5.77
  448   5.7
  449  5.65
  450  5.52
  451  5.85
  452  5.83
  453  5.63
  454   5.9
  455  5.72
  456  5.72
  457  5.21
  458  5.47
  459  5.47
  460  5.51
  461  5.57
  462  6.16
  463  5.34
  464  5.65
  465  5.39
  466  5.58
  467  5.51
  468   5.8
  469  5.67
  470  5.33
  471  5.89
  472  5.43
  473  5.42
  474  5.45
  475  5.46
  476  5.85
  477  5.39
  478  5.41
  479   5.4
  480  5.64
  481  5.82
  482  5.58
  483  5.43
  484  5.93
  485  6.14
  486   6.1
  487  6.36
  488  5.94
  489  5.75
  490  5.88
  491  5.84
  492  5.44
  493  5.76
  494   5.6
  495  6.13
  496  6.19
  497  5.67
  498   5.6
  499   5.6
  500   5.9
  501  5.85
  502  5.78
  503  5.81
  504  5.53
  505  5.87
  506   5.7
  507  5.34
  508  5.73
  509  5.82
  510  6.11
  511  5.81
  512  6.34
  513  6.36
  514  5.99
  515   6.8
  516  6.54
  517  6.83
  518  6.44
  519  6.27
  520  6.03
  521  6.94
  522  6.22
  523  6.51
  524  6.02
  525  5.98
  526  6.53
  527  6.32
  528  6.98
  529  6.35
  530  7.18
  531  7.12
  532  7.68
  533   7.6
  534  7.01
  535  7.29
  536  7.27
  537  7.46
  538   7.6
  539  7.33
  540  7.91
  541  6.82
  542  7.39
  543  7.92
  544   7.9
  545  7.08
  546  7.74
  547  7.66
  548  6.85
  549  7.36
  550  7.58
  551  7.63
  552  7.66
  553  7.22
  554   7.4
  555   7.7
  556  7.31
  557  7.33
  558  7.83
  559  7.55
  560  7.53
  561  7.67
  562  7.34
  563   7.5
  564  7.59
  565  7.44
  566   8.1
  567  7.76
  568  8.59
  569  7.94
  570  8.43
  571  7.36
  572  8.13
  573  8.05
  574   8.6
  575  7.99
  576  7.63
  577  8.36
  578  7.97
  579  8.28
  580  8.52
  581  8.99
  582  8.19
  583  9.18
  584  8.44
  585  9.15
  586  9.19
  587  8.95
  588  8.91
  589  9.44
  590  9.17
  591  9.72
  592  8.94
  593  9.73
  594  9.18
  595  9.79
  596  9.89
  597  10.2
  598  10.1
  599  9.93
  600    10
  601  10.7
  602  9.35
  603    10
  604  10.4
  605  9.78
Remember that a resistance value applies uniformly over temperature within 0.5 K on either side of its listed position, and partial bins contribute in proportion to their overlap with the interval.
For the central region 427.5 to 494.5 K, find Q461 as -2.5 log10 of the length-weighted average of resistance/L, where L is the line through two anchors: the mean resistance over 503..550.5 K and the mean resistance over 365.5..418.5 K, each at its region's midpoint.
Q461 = 0.22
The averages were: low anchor 7.05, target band 5.64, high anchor 6.74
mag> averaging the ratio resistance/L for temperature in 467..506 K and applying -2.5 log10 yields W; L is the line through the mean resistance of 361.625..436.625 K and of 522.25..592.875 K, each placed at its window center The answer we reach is 0.26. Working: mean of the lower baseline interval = 6.68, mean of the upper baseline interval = 7.76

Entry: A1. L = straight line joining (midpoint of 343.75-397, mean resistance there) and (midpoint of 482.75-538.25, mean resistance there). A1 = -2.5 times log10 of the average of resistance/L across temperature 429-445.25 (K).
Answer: 0.19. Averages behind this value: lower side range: 7.02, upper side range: 6.25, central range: 5.57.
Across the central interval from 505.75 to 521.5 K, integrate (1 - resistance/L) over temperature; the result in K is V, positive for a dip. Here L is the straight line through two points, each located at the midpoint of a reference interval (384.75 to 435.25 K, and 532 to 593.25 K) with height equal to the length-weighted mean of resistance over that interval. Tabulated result 2.7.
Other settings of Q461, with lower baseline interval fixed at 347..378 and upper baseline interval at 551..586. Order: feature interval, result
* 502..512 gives 0.30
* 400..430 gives 0.17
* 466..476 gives 0.31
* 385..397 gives -0.12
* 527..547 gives 0.07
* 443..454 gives 0.26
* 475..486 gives 0.30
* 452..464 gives 0.29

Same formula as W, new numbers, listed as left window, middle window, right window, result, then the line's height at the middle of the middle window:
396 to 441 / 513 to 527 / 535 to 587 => 0.15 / 7.33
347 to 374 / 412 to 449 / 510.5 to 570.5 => 0.21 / 6.88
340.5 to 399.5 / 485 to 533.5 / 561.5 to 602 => 0.30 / 8.15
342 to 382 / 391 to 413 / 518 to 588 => -0.03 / 6.89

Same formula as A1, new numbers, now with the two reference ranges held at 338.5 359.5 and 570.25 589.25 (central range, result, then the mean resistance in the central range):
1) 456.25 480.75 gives 0.32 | 5.55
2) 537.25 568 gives 0.09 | 7.54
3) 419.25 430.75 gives 0.25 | 5.6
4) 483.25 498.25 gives 0.28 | 5.89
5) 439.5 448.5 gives 0.25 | 5.72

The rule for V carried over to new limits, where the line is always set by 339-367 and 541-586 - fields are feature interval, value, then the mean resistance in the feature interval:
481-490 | 1.75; 5.9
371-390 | -2.25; 7.37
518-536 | 2.12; 6.72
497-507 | 2.31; 5.71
